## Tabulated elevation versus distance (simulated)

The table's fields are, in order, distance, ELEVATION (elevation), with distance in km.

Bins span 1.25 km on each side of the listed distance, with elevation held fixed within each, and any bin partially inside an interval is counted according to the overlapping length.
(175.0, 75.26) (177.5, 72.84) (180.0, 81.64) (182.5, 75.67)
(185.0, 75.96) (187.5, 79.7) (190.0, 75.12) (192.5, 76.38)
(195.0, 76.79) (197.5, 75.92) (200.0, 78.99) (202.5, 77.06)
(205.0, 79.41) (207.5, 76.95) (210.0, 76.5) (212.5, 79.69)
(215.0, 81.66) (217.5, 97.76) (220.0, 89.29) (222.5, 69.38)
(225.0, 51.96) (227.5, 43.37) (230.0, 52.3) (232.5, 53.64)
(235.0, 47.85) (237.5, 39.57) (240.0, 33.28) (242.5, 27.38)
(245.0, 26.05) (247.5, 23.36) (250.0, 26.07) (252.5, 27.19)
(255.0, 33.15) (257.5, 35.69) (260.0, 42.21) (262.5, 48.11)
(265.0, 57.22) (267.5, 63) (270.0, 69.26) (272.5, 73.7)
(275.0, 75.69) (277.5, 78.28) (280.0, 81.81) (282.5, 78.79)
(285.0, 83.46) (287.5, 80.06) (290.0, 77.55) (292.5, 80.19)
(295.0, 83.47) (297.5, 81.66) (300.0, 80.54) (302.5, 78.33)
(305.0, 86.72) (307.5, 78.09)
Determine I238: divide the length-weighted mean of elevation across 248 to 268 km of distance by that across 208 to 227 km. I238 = 0.5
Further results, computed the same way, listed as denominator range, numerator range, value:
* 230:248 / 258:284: 1.76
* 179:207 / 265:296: 0.98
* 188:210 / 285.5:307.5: 1.05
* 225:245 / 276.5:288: 1.92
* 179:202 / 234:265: 0.45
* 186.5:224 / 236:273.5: 0.52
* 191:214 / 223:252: 0.50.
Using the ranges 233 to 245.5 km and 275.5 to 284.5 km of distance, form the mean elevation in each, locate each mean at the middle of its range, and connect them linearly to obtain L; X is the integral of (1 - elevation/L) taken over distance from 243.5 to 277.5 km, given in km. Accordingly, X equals 7.9 km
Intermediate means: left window 36.5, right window 79.6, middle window 47.2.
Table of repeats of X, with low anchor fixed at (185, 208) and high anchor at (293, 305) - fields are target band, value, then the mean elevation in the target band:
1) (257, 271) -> 4.71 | 53.2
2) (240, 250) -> 6.64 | 26.6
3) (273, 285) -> 0.28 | 78.8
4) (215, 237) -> 4.21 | 63.4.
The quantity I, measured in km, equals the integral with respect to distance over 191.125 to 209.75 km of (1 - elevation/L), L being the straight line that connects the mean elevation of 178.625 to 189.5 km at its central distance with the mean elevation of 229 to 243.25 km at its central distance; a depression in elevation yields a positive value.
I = -3.0 km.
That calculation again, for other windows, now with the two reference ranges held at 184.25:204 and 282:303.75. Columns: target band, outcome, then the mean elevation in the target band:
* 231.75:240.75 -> 4.00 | 43.6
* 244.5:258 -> 8.66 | 28.3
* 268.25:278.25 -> 0.80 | 73.5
